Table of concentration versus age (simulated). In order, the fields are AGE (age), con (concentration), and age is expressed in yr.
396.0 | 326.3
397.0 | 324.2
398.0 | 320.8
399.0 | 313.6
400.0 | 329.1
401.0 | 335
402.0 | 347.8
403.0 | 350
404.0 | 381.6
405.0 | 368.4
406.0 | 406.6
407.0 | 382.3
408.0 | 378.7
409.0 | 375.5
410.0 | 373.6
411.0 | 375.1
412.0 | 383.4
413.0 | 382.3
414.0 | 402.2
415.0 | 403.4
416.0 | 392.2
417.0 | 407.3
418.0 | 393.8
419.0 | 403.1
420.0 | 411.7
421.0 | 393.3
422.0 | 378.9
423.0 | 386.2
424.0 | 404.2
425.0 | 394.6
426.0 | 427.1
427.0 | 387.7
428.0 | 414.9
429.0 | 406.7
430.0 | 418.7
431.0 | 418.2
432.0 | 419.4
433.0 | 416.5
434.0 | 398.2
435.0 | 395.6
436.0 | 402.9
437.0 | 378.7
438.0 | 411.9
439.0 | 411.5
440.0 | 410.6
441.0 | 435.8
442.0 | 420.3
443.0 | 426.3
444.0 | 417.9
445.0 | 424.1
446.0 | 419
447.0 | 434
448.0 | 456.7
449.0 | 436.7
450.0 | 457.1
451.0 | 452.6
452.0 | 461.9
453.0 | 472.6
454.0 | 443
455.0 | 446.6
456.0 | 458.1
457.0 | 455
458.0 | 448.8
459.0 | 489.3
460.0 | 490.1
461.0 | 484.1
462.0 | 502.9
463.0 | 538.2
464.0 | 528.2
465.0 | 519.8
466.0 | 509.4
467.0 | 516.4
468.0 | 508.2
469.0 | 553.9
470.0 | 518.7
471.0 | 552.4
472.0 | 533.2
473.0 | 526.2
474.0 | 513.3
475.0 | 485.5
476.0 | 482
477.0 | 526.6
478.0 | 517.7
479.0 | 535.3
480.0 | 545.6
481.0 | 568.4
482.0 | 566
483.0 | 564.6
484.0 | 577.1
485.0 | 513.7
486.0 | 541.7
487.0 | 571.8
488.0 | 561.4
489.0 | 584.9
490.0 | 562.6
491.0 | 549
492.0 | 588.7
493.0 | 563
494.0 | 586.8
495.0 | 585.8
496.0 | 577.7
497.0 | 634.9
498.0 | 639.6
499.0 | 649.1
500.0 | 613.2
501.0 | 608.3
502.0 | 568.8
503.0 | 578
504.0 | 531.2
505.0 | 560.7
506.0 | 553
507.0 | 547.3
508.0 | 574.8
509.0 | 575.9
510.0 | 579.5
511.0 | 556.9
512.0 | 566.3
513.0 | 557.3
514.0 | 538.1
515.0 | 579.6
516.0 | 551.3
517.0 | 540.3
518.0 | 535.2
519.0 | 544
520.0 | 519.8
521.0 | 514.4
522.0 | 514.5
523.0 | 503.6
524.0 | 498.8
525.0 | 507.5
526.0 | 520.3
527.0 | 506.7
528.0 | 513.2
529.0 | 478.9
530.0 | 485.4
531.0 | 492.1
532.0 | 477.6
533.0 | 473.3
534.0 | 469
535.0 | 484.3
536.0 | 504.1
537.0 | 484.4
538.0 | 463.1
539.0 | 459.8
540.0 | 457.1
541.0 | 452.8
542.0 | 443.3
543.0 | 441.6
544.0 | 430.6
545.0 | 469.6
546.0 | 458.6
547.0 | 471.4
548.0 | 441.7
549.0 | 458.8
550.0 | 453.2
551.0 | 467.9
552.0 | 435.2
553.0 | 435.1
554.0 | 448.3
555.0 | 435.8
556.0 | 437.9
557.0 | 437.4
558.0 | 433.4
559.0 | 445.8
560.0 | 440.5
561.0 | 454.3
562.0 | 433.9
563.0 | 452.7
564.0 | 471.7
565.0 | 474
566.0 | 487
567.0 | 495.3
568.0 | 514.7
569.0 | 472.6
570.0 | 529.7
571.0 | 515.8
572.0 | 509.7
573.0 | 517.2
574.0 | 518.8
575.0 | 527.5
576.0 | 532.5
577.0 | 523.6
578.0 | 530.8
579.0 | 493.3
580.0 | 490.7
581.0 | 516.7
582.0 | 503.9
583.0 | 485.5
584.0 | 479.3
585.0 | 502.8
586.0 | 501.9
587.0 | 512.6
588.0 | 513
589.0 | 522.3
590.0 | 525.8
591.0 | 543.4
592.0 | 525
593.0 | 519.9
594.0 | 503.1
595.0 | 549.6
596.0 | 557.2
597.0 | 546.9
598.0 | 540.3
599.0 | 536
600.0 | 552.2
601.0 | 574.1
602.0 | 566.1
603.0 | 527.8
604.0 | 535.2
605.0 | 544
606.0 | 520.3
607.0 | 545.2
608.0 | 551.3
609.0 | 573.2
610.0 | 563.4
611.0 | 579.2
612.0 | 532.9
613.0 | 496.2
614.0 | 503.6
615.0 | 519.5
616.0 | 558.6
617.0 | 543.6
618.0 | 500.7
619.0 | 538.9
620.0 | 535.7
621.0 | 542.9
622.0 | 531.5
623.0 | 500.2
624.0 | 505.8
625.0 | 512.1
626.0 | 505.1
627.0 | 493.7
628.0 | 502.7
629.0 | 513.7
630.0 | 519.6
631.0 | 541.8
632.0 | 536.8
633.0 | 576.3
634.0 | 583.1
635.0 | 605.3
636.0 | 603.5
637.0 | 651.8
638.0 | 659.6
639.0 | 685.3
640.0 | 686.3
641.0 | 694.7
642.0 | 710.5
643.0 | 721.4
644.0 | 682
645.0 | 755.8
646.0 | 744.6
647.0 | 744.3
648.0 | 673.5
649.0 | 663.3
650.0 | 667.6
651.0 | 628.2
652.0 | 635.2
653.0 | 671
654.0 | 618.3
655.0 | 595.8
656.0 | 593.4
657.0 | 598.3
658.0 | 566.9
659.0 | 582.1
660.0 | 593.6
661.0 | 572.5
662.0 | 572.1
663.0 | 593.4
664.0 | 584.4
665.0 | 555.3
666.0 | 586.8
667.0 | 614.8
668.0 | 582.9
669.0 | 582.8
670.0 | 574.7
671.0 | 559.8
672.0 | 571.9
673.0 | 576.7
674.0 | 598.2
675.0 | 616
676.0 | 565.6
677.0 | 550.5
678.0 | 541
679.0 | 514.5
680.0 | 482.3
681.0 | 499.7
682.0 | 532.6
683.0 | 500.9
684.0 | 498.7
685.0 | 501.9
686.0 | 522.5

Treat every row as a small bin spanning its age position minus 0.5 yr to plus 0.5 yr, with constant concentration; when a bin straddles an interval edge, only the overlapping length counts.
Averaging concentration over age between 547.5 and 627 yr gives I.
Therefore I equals 507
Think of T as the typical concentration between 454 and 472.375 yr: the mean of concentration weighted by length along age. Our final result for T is 501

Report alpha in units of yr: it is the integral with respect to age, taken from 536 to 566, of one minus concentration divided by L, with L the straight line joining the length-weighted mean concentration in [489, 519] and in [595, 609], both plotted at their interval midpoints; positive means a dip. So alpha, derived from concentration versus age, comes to 5.8 yr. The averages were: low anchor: 574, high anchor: 547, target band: 453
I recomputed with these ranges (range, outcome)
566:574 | 507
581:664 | 571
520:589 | 482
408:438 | 398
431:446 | 413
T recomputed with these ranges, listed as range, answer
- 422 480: 458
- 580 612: 532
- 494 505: 596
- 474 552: 527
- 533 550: 462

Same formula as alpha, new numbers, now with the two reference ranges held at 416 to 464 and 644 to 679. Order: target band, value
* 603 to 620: 0.9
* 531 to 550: 1.8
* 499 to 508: -1.8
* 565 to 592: 1.6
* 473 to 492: -3.2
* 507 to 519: -1.7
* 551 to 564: 2.0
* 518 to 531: -0.3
